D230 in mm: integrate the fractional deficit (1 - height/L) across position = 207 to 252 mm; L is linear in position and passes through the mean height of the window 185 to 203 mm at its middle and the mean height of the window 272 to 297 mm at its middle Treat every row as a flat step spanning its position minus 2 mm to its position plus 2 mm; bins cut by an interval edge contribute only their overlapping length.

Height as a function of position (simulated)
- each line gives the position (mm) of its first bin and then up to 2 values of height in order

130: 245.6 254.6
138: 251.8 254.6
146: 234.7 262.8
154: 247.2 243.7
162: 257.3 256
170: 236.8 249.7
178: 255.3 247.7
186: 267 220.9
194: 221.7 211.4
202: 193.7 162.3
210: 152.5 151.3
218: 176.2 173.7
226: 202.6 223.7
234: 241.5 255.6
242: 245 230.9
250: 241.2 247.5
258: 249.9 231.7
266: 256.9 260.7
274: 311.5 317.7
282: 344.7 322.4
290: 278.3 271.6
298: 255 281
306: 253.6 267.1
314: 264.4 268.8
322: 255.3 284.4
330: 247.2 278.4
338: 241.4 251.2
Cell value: 8.6 mm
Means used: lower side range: 222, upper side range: 306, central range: 208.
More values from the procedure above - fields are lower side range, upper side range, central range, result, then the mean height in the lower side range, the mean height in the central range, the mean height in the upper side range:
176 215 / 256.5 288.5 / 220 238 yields 2.1 mm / 210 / 215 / 287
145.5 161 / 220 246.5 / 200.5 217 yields 4.8 mm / 249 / 165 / 224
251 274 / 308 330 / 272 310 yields -4.6 mm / 254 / 292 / 266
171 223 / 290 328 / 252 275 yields -1.3 mm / 208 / 257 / 267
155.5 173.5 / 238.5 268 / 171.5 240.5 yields 9.5 mm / 249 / 213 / 244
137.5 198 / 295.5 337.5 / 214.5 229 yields 4.0 mm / 246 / 183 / 265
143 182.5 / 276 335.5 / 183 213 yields 6.1 mm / 249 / 204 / 279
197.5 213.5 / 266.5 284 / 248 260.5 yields 0.9 mm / 174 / 246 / 304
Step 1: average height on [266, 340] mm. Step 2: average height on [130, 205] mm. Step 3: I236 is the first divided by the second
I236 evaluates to 1.1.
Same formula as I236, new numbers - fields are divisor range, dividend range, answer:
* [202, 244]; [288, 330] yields 1.35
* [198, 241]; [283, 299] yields 1.47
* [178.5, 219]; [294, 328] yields 1.31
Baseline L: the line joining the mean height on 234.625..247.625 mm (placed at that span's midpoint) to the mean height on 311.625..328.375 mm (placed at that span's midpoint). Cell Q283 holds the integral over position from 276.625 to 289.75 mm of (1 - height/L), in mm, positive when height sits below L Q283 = -3.3 mm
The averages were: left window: 244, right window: 268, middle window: 322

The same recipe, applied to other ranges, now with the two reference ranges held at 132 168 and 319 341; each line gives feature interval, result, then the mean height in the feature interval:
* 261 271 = 0.28 mm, 250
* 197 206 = 2.18 mm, 193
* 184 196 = 0.81 mm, 237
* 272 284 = -3.08 mm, 325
